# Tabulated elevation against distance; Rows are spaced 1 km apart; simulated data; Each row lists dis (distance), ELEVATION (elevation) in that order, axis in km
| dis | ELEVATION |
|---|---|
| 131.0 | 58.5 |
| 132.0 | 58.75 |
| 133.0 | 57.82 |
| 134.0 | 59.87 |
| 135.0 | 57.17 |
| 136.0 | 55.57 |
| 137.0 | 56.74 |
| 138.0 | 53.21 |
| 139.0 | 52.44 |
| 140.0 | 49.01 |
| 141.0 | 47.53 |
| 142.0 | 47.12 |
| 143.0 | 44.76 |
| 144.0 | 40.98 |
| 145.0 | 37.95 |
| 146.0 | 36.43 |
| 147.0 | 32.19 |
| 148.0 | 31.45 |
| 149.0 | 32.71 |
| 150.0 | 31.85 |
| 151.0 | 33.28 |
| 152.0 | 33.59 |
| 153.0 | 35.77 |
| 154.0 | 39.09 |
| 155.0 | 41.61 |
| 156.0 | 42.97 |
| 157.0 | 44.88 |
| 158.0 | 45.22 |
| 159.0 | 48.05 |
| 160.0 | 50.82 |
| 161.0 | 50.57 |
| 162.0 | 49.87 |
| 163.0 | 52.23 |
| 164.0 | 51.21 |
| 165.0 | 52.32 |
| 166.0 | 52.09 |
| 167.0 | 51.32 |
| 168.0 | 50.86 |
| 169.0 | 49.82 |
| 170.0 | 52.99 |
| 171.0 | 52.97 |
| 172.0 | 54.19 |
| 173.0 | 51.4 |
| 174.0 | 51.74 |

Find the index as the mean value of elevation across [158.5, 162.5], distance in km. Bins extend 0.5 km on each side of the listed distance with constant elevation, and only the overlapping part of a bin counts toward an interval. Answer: 49.8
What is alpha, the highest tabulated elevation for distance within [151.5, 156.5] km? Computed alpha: 42.97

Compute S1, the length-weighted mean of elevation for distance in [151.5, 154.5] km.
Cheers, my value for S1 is 36.2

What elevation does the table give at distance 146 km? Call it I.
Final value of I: 36.43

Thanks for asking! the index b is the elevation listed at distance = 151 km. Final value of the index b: 33.28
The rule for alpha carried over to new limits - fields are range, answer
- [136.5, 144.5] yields 56.74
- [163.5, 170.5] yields 52.99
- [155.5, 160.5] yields 50.82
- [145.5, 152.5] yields 36.43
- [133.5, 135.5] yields 59.87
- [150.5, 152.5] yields 33.59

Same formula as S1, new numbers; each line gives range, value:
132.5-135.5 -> 58.3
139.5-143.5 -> 47.1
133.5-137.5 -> 57.3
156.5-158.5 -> 45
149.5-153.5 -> 33.6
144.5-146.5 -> 37.2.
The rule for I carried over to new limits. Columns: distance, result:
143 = 44.76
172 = 54.19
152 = 33.59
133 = 57.82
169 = 49.82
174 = 51.74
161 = 50.57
